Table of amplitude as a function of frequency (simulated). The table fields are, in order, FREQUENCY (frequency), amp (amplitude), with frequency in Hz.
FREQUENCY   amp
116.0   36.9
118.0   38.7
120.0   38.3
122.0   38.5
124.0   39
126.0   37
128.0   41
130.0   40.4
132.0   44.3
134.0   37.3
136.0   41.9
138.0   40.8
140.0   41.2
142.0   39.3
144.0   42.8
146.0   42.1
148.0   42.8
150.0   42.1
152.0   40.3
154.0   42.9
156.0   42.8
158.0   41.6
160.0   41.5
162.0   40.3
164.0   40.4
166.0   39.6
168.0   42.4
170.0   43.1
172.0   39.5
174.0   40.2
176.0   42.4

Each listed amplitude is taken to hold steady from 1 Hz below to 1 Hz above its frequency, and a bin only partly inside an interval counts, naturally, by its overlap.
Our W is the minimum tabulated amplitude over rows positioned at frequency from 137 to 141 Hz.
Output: 40.8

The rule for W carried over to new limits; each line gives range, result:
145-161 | 40.3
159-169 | 39.6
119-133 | 37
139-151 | 39.3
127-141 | 37.3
